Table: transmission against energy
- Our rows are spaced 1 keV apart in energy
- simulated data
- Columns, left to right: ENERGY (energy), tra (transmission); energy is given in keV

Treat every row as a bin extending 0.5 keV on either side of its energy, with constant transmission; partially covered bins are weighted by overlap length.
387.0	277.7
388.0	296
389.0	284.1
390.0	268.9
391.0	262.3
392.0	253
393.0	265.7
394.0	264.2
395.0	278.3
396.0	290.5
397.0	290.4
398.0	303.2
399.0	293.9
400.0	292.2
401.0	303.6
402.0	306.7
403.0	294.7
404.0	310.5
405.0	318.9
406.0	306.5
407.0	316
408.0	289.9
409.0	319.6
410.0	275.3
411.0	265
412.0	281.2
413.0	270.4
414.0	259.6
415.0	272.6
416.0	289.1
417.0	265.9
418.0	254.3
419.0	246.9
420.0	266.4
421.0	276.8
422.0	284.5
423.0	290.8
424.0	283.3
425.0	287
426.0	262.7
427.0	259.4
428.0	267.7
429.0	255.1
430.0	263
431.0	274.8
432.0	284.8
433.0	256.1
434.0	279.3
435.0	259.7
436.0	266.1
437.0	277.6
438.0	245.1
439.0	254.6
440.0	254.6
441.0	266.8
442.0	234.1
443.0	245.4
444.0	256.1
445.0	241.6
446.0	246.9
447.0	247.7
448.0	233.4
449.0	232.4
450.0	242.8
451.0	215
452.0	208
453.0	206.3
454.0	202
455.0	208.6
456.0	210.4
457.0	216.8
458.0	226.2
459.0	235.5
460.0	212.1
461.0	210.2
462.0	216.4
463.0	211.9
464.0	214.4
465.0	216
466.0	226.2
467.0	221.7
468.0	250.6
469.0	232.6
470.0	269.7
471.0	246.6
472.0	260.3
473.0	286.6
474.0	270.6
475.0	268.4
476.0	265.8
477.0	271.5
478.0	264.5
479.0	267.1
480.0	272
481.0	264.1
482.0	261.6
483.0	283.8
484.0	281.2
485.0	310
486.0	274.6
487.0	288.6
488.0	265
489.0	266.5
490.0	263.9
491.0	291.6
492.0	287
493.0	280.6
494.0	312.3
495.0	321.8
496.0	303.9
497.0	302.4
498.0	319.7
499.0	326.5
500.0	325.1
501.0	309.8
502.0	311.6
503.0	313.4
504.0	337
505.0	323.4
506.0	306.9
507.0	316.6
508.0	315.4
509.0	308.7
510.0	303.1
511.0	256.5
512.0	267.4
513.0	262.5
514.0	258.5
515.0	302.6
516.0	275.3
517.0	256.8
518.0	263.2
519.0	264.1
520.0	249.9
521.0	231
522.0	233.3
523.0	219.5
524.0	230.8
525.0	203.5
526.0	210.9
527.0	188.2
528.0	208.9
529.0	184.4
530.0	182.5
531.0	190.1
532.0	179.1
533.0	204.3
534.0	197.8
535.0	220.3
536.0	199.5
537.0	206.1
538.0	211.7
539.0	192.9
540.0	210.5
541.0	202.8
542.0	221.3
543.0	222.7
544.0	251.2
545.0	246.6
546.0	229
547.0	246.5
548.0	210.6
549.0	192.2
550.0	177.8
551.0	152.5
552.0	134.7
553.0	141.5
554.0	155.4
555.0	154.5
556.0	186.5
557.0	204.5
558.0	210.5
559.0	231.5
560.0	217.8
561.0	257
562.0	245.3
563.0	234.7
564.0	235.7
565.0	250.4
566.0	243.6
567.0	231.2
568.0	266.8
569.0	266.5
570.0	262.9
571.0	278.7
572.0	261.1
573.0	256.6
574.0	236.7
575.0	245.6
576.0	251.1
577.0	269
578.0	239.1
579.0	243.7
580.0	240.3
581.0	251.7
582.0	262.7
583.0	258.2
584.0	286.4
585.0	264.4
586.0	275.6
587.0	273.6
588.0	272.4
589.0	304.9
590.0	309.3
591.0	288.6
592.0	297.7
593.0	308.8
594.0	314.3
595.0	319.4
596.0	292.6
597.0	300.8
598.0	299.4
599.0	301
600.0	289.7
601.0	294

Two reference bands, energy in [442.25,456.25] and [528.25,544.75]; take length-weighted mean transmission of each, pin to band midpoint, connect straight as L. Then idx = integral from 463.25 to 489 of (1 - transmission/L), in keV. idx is -4.6 keV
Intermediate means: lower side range 229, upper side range 206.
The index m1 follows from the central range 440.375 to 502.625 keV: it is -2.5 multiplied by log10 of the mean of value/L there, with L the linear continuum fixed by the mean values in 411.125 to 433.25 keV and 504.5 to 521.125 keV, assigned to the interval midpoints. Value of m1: 0.08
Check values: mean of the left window 271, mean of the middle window 258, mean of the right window 281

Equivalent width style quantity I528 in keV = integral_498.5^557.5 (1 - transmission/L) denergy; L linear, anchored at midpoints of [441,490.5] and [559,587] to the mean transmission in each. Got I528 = 3.4 keV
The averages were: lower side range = 246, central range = 235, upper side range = 253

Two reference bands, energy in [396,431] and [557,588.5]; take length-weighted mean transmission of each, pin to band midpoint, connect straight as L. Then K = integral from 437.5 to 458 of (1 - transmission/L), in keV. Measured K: 3.2 keV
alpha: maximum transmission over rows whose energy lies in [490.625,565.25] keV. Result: 337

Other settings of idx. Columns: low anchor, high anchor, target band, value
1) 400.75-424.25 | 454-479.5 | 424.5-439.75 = 0.1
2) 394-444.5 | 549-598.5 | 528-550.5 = 4.1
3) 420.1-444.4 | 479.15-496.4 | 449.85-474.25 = 4.2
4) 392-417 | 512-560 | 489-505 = -4.8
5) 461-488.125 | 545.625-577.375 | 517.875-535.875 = 1.8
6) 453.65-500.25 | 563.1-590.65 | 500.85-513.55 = -2.0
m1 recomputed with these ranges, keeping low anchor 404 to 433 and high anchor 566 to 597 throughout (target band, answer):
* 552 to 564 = 0.323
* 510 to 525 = 0.078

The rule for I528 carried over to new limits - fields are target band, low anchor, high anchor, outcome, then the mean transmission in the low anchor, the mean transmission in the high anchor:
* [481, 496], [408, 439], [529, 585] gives -2.2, 271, 223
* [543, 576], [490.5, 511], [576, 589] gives 6.3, 310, 263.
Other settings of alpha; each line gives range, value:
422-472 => 290.8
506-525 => 316.6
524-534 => 230.8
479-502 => 326.5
